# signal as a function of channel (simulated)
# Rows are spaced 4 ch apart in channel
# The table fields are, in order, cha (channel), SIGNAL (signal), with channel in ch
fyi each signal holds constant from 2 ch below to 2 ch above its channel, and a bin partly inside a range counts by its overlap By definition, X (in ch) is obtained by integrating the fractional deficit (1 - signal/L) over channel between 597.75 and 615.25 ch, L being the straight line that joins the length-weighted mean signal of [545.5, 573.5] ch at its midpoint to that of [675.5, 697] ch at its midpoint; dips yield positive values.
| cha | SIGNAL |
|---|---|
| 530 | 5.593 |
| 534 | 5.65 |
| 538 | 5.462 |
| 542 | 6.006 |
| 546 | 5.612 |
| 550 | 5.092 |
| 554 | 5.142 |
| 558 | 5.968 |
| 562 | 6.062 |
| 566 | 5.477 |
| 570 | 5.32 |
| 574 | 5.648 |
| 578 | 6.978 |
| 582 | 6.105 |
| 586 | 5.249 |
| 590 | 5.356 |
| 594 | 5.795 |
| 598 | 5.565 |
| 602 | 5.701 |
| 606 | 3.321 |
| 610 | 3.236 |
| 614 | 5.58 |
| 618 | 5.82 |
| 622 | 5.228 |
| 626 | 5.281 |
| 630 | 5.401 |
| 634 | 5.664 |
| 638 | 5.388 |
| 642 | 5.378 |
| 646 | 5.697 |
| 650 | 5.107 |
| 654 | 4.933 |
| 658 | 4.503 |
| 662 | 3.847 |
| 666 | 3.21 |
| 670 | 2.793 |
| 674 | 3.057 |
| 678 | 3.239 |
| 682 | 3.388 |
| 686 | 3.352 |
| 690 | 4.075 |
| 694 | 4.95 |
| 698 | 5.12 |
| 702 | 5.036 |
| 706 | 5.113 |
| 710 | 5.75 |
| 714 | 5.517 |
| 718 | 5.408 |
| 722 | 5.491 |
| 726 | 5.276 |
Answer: 1.3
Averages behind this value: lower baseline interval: 5.53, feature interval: 4.55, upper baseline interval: 3.84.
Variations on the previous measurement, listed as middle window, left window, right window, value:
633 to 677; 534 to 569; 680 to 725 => 5.6 ch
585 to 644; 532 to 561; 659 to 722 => -2.7 ch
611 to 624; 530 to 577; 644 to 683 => -1.9 ch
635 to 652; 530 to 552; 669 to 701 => -4.3 ch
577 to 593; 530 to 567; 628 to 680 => -1.9 ch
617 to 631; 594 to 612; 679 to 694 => -3.2 ch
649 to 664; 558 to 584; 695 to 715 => 2.6 ch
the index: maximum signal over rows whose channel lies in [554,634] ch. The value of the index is 6.978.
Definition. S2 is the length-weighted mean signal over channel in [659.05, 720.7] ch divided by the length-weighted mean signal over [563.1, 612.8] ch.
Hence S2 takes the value 0.80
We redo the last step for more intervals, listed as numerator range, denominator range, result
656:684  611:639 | 0.64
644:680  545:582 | 0.71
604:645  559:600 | 0.88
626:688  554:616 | 0.81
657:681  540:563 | 0.60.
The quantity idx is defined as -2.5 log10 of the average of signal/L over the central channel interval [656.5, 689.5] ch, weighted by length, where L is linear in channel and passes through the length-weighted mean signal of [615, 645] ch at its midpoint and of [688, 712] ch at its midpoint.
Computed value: 0.45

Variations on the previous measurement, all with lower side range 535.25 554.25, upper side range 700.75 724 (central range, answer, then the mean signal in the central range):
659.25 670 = 0.489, 3.46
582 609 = 0.063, 5.16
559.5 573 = -0.029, 5.63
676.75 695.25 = 0.391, 3.78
